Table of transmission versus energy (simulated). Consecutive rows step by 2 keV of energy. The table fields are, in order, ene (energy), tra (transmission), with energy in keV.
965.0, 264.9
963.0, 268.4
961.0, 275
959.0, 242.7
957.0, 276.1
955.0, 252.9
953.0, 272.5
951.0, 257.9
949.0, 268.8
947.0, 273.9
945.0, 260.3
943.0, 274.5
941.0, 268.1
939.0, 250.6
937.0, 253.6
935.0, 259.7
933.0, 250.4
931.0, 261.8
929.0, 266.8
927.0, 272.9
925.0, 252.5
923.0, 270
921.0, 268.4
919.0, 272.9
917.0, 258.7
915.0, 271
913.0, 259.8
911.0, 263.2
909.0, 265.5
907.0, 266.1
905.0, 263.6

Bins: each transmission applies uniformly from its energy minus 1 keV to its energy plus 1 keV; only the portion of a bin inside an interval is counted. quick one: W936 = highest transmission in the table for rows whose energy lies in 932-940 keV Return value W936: 259.7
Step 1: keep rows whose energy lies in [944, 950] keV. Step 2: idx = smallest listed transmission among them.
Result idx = 260.3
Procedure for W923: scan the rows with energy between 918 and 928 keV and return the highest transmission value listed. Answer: 272.9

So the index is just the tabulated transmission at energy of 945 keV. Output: 260.3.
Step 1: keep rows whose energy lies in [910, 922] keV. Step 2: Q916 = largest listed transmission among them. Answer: 272.9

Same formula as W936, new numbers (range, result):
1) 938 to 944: 274.5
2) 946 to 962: 276.1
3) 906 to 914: 266.1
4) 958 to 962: 275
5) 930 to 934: 261.8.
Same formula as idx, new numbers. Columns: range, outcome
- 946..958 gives 252.9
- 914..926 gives 252.5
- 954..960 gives 242.7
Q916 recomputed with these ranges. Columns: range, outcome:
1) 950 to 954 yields 272.5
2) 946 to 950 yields 273.9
